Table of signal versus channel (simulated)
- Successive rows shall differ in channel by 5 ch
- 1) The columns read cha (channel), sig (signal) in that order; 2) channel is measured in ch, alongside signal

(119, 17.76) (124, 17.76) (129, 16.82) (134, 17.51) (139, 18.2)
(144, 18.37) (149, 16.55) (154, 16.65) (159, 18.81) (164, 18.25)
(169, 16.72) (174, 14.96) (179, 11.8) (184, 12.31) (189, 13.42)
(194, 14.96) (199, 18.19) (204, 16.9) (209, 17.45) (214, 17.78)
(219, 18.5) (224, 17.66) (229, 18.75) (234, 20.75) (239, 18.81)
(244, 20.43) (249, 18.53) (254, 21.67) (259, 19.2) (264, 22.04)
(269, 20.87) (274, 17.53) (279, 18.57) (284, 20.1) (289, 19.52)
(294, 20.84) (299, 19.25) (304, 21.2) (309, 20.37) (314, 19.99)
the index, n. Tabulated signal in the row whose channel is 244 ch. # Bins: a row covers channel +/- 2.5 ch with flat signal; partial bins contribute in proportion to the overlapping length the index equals 20.43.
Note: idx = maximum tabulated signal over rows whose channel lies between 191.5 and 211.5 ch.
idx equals 18.19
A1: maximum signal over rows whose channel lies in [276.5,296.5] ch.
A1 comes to 20.84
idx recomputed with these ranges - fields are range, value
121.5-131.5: 17.76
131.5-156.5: 18.37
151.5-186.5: 18.81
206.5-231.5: 18.75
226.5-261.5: 21.67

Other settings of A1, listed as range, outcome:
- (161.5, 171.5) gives 18.25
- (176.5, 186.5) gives 12.31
